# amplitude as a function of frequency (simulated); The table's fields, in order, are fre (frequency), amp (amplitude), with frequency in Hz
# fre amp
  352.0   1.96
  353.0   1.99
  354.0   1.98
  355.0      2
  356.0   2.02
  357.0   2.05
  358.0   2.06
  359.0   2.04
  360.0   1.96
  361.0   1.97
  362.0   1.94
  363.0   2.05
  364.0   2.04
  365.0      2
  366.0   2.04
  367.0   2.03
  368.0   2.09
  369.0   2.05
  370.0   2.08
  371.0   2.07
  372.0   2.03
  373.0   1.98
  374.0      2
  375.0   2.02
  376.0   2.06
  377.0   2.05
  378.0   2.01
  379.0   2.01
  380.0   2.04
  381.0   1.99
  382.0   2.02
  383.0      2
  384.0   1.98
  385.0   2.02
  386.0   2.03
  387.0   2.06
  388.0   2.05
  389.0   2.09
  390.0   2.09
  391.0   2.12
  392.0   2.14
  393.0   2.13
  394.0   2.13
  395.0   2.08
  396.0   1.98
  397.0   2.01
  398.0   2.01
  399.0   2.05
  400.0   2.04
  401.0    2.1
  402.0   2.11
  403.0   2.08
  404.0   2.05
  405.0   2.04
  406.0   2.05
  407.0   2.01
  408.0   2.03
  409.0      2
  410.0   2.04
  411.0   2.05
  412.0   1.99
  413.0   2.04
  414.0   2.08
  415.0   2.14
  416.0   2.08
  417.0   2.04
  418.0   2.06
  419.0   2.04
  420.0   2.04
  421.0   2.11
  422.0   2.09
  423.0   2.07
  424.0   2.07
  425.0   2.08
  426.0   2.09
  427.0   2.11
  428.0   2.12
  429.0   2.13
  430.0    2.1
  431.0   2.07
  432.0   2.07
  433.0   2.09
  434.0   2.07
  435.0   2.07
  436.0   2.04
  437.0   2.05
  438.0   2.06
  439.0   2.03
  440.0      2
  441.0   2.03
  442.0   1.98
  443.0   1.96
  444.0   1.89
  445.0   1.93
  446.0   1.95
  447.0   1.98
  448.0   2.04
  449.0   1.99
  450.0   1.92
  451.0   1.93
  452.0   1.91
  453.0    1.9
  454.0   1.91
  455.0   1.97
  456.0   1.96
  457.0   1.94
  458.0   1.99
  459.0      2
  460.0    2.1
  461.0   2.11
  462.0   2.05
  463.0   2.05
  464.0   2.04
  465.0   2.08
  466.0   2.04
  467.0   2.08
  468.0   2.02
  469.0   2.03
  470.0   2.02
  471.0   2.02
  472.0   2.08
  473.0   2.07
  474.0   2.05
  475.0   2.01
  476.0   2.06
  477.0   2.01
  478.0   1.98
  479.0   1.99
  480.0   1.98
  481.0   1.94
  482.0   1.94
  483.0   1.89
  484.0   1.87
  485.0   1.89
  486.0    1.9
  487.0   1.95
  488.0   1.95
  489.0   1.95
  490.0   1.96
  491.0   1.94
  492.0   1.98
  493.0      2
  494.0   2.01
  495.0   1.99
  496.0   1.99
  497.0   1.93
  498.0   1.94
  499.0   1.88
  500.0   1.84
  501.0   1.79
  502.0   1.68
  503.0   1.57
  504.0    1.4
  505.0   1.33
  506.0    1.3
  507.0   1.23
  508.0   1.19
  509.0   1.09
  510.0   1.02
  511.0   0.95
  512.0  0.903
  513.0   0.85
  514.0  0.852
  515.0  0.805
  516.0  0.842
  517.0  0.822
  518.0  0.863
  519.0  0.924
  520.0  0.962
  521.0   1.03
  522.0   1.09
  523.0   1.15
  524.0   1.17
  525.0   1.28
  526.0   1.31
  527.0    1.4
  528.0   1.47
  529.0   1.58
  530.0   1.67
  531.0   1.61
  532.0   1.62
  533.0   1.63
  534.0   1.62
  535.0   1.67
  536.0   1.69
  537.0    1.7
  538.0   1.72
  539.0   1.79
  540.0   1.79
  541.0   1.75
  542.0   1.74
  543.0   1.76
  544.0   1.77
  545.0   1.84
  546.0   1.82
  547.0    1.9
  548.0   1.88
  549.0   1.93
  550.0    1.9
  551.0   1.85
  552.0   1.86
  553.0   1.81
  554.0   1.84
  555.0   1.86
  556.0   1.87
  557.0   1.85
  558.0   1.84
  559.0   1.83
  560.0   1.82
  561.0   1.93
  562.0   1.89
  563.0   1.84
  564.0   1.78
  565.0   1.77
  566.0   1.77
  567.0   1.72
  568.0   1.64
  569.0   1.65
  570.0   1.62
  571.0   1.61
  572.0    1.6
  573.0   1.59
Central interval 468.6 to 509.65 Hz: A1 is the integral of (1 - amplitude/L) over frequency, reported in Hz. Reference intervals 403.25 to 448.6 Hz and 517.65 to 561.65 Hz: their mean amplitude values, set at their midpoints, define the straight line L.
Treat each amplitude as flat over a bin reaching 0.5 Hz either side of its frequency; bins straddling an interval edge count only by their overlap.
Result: -0.6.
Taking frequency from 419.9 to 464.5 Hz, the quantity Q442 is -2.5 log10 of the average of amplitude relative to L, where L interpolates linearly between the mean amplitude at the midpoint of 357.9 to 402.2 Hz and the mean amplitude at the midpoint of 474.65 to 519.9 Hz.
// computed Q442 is -0.124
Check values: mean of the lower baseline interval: 2.04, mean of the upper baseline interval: 1.6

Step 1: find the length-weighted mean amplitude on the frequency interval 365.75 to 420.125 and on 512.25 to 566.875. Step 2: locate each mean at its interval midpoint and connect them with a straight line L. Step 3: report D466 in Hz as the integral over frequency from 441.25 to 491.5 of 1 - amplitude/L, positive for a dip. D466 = -5.0 Hz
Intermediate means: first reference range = 2.05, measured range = 1.98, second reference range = 1.56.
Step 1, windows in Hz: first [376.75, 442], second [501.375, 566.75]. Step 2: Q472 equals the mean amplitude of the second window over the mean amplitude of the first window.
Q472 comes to 0.7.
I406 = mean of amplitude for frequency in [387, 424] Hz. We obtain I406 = 2.06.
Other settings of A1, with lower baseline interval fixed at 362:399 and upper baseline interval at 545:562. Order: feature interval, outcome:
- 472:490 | -0.3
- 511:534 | 8.7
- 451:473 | -0.6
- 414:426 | -0.4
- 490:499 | -0.2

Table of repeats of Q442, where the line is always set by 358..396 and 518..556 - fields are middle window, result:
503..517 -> 0.49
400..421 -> -0.06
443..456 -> -0.06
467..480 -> -0.15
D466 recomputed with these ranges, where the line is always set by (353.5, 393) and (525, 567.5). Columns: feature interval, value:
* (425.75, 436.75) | -0.84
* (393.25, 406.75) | -0.46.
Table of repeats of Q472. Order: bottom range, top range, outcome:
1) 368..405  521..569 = 0.83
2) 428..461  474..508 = 0.92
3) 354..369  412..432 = 1.03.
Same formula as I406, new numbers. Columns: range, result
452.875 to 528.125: 1.68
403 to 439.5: 2.06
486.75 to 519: 1.48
